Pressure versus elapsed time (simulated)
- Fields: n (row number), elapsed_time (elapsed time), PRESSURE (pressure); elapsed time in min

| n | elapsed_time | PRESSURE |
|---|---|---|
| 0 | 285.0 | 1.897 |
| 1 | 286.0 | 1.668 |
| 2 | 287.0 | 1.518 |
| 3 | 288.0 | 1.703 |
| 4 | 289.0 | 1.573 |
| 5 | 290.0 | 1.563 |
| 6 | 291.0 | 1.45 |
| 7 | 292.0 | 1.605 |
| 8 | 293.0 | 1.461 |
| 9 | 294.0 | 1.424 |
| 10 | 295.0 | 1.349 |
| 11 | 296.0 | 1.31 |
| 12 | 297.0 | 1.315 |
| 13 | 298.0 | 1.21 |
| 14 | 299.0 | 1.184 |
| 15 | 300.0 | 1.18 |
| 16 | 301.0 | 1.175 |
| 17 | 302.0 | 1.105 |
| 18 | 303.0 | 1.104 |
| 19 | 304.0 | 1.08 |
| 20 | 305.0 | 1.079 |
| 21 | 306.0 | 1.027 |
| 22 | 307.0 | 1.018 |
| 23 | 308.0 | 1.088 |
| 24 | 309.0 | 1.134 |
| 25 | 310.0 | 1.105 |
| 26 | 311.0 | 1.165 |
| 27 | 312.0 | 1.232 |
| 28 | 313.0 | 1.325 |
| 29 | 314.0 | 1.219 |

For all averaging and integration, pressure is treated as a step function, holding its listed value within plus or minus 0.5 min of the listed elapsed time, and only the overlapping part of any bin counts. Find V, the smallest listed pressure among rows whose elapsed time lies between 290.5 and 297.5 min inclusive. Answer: 1.31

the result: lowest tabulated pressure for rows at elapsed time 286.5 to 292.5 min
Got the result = 1.45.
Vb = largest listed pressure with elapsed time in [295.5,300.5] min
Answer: 1.315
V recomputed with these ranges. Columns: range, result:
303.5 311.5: 1.018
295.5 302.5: 1.105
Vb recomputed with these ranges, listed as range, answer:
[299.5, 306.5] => 1.18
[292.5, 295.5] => 1.461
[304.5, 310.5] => 1.134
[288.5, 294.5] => 1.605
